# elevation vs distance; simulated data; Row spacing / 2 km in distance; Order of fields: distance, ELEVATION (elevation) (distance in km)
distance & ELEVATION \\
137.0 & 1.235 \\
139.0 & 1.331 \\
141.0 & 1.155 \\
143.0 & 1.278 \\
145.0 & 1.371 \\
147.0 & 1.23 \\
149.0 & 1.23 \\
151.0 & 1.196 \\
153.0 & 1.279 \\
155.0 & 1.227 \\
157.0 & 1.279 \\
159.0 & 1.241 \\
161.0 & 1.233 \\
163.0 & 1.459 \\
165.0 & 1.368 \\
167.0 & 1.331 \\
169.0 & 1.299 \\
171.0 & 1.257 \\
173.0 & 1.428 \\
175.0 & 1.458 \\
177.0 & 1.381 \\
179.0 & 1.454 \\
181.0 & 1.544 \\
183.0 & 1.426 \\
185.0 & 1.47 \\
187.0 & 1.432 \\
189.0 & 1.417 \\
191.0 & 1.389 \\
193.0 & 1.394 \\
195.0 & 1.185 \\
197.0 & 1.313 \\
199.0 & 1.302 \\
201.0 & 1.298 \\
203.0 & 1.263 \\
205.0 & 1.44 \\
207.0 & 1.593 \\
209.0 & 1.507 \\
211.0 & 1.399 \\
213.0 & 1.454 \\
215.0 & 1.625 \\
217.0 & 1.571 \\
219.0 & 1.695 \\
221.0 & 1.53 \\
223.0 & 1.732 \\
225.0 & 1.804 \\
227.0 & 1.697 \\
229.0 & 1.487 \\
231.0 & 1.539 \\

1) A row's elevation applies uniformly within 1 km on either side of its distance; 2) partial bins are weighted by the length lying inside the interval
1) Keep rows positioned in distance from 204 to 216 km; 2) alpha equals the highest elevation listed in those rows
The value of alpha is 1.625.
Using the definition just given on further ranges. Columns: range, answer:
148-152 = 1.23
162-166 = 1.459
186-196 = 1.432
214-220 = 1.695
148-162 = 1.279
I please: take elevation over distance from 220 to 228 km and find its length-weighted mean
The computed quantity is 1.69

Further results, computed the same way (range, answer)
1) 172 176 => 1.44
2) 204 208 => 1.52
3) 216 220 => 1.63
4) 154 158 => 1.25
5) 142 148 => 1.29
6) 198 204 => 1.29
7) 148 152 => 1.21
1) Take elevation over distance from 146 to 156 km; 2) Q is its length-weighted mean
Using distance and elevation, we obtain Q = 1.23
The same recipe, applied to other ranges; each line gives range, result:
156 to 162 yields 1.25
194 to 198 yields 1.25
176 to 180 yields 1.42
